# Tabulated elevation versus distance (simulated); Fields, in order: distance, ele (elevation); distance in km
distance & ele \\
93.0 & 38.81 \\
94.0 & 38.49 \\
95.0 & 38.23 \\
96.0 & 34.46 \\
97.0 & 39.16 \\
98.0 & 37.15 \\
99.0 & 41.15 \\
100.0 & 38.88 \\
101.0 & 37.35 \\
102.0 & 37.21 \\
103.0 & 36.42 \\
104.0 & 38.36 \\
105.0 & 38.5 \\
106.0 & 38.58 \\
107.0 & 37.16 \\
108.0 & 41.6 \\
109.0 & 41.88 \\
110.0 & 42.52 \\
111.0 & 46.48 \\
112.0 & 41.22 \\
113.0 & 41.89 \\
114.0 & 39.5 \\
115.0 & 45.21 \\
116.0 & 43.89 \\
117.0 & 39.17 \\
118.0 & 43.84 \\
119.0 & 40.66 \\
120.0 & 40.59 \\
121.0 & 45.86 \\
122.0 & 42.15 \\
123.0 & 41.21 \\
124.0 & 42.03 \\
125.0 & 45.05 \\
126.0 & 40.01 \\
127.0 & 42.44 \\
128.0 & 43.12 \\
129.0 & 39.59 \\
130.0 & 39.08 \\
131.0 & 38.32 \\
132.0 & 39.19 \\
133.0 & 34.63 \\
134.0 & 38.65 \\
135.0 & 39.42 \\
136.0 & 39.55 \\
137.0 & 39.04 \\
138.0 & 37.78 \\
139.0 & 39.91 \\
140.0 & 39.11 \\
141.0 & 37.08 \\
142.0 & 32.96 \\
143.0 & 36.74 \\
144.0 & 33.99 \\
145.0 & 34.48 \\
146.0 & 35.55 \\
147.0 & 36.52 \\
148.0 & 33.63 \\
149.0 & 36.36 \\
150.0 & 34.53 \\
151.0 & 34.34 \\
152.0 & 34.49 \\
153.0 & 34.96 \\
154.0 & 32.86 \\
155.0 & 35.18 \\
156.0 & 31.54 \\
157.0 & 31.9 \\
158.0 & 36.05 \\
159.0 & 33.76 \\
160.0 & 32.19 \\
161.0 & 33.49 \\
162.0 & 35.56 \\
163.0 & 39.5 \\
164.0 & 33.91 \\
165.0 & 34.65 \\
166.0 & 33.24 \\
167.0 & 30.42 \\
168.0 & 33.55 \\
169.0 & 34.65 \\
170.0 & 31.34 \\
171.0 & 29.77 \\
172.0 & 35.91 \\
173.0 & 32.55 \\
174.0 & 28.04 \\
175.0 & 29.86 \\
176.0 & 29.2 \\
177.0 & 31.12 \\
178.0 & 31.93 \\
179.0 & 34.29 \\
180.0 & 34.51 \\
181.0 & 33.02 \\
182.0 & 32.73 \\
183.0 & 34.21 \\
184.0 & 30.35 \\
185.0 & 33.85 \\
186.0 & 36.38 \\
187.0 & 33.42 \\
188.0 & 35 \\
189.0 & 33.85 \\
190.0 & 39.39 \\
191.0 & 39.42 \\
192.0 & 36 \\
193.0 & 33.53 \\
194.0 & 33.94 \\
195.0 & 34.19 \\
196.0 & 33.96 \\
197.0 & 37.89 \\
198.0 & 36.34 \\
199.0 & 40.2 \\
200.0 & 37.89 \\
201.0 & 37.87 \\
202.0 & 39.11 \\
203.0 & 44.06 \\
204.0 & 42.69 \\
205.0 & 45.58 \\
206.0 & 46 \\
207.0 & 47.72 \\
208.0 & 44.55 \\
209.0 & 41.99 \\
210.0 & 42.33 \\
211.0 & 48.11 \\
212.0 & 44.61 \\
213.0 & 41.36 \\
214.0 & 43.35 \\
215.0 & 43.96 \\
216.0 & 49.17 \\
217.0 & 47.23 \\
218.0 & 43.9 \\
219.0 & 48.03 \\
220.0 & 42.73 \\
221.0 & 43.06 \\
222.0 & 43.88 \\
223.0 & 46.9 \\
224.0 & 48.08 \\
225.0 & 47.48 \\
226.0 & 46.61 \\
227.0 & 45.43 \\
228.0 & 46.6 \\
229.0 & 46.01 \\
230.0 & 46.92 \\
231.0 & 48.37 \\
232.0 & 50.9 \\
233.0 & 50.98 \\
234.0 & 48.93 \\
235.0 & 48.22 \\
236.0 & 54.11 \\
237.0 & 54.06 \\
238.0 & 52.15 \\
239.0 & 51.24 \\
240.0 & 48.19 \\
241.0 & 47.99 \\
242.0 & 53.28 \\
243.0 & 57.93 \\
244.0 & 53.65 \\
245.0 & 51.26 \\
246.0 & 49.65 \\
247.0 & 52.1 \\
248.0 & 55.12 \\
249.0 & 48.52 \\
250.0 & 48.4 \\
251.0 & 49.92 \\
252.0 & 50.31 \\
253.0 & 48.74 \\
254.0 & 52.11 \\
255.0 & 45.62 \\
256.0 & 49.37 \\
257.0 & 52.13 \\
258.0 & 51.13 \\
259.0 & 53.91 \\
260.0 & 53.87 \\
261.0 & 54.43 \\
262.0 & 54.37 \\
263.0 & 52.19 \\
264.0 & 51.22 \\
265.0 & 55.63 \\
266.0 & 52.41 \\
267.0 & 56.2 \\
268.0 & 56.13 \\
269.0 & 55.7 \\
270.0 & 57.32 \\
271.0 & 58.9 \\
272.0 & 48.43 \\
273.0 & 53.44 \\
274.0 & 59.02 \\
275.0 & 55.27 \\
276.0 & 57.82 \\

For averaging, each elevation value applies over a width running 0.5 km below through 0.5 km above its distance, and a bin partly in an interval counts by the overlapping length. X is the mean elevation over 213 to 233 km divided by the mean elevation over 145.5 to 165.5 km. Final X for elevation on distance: 1.3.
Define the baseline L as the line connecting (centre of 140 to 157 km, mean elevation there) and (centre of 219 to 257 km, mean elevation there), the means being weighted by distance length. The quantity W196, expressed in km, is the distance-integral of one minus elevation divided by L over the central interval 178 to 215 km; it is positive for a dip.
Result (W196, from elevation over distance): 3.70 km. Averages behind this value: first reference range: 34.7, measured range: 38.4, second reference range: 49.3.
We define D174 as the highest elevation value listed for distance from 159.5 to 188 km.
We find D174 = 39.5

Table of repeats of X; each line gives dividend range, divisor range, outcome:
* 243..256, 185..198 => 1.43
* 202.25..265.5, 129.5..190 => 1.41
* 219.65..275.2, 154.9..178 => 1.55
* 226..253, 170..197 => 1.50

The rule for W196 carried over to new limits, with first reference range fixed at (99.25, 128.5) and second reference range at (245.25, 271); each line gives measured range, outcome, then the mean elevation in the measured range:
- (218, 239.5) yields 0.9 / 48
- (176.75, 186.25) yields 2.7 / 33.2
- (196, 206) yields 1.6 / 40.2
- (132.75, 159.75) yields 4.9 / 35.7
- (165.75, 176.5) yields 3.3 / 31.6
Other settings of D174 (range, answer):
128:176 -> 43.12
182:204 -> 44.06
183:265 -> 57.93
